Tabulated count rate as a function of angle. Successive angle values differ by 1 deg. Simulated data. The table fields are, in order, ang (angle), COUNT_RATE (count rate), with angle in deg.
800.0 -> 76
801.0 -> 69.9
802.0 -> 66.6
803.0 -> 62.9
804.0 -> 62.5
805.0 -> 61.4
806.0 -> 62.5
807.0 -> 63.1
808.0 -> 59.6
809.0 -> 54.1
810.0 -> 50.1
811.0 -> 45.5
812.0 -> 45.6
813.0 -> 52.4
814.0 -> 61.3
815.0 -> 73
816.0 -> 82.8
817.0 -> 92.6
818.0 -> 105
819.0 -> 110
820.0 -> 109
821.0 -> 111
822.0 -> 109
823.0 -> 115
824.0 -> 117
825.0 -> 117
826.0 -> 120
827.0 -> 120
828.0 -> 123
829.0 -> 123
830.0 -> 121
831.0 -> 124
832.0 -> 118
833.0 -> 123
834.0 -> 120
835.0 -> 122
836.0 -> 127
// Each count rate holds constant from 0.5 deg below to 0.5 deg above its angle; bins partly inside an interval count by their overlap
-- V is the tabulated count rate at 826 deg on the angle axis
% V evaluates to 120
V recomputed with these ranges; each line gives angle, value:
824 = 117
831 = 124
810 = 50.1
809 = 54.1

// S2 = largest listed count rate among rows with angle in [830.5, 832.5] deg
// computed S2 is 124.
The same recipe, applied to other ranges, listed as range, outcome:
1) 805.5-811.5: 63.1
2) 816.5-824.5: 117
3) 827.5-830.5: 123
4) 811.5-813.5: 52.4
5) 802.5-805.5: 62.9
